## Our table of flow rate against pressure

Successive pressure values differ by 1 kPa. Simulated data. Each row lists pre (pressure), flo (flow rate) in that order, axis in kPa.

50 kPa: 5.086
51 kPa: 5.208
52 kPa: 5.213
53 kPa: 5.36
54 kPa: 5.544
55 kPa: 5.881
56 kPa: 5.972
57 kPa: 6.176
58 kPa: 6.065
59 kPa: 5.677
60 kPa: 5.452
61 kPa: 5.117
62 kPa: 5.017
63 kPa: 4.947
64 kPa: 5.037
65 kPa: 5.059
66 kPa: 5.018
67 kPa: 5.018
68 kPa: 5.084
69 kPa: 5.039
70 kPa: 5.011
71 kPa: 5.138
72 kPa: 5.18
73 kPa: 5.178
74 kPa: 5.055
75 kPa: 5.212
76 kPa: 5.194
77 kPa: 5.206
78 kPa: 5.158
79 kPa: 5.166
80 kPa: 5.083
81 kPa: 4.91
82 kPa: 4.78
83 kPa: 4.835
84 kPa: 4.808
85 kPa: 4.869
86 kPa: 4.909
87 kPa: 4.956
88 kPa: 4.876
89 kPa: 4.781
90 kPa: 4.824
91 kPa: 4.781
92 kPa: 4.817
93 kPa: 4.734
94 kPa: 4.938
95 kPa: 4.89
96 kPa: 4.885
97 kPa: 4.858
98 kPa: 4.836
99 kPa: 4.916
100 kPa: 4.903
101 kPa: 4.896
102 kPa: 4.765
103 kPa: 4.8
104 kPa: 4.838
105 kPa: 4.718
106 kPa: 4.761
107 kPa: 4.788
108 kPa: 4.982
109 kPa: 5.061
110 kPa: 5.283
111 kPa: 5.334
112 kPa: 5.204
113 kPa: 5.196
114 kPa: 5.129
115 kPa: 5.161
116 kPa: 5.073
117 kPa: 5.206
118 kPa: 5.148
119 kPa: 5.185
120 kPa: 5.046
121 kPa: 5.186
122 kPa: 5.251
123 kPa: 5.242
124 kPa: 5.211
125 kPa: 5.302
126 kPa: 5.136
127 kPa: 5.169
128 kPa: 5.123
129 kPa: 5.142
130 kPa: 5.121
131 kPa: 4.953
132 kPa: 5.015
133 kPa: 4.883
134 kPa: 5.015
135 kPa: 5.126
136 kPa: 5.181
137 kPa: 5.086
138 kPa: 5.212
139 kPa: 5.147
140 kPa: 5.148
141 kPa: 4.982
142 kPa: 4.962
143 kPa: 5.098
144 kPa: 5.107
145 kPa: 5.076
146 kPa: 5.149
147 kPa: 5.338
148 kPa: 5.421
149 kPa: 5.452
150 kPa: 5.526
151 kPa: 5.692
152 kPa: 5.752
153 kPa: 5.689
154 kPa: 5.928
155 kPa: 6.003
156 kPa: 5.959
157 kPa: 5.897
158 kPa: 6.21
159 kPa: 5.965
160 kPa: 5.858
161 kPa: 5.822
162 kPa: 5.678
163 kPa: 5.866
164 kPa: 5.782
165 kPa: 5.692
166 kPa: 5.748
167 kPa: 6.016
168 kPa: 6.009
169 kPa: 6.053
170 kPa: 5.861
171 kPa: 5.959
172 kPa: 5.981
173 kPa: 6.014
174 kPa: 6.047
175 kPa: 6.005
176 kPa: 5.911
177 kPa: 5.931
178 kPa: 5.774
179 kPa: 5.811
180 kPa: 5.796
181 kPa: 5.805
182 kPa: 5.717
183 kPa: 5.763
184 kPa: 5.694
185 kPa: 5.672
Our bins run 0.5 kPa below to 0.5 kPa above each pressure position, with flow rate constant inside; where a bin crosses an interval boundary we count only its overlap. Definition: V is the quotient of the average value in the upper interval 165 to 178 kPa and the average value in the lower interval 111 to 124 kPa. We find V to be 1.1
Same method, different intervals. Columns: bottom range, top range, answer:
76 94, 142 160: 1.14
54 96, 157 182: 1.15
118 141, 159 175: 1.15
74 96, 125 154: 1.06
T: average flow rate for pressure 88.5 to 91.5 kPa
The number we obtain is 4.8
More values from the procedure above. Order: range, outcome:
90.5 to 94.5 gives 4.82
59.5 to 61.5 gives 5.28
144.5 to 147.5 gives 5.19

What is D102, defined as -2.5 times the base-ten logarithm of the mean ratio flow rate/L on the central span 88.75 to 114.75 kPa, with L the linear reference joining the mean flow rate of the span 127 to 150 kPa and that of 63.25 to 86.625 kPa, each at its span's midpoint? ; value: 0.03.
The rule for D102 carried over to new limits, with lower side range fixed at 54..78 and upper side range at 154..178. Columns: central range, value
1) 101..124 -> 0.11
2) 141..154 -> 0.09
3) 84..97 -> 0.13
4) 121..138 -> 0.11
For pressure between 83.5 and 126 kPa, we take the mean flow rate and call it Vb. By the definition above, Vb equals 4.99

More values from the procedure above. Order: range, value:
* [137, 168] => 5.57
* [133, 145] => 5.09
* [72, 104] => 4.93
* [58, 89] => 5.08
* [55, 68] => 5.39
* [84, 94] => 4.84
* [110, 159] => 5.29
